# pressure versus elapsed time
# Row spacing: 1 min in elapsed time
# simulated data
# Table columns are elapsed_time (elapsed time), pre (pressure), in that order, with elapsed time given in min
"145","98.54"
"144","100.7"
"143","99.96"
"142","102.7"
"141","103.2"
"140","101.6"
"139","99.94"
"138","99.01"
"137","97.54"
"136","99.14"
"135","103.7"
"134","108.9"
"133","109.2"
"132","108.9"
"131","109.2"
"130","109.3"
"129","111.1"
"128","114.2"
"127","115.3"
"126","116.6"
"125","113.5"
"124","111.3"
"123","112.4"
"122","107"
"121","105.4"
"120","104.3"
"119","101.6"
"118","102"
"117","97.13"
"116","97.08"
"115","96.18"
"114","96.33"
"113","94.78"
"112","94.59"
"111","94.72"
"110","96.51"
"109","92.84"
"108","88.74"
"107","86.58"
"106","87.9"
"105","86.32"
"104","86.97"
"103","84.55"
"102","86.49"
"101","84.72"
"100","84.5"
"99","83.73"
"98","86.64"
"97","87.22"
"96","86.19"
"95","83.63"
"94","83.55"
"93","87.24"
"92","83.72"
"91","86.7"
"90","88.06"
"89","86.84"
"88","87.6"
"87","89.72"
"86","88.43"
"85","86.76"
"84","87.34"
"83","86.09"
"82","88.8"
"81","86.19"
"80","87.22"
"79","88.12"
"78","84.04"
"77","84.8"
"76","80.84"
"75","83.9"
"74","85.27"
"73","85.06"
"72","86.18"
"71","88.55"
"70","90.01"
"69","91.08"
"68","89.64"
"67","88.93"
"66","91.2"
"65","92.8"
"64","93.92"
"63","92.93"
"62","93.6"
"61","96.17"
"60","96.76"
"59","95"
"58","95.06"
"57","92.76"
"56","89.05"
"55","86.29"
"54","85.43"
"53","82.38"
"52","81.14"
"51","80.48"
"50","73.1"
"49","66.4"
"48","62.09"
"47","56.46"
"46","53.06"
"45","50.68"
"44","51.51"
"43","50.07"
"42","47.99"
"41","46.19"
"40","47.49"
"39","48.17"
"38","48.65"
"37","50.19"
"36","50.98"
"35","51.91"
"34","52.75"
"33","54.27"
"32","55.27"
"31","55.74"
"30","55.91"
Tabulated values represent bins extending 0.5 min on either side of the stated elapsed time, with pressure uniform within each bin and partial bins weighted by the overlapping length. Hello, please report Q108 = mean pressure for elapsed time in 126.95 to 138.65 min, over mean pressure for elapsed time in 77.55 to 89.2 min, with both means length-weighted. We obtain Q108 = 1.2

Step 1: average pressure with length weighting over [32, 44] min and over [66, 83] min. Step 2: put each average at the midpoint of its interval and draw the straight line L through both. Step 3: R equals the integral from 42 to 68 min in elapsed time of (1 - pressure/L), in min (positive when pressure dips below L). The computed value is -4.4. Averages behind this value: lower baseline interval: 50.2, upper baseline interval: 86.9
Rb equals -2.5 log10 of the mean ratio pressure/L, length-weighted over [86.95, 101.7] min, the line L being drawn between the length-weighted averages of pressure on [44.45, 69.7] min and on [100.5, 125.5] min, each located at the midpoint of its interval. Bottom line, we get 0.07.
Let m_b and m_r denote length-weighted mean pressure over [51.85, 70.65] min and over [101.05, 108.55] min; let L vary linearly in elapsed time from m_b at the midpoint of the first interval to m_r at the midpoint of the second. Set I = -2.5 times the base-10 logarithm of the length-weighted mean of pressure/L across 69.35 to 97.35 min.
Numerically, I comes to 0.03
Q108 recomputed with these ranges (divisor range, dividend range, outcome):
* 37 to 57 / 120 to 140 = 1.69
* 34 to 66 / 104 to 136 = 1.43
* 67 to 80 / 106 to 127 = 1.16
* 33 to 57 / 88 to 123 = 1.48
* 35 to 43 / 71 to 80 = 1.74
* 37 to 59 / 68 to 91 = 1.30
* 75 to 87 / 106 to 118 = 1.09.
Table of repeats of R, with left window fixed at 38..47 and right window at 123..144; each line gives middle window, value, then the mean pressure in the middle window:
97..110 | 0.13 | 87.1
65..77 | -3.56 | 87.5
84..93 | -1.00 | 87.2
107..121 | -0.31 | 96.6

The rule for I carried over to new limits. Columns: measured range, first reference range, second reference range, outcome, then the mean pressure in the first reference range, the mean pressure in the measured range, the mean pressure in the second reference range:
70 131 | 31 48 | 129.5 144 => -0.11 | 51.4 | 92.8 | 104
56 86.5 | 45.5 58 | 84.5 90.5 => -0.09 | 76.5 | 89.2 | 87.9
